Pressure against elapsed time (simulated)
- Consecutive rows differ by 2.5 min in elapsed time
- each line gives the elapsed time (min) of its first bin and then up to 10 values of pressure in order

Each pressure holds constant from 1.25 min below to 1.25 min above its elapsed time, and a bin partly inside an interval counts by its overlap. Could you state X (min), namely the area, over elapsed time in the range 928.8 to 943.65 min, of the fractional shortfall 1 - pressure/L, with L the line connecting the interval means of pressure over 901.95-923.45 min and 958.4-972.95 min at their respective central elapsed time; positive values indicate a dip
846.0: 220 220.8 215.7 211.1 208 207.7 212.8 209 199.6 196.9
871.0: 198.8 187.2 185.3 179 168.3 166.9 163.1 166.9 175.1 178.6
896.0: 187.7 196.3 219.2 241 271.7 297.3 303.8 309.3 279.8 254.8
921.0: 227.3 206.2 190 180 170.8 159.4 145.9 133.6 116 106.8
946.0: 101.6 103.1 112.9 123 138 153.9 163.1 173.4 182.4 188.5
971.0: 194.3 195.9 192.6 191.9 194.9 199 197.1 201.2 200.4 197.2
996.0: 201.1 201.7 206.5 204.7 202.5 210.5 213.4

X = 5.6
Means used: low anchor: 269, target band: 144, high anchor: 179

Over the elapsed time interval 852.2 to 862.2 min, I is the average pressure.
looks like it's 210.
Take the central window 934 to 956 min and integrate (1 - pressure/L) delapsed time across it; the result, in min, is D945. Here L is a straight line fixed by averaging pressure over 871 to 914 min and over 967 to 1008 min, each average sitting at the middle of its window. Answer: 9.0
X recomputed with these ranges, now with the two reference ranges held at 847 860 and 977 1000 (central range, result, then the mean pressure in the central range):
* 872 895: 3.81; 175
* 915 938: 0.74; 199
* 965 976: 0.52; 191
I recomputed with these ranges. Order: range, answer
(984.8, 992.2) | 200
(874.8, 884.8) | 175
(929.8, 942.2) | 145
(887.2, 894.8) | 174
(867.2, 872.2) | 198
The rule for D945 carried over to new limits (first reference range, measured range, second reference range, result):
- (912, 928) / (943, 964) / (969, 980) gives 8.07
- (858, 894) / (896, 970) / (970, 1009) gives 1.62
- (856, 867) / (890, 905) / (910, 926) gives 2.40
